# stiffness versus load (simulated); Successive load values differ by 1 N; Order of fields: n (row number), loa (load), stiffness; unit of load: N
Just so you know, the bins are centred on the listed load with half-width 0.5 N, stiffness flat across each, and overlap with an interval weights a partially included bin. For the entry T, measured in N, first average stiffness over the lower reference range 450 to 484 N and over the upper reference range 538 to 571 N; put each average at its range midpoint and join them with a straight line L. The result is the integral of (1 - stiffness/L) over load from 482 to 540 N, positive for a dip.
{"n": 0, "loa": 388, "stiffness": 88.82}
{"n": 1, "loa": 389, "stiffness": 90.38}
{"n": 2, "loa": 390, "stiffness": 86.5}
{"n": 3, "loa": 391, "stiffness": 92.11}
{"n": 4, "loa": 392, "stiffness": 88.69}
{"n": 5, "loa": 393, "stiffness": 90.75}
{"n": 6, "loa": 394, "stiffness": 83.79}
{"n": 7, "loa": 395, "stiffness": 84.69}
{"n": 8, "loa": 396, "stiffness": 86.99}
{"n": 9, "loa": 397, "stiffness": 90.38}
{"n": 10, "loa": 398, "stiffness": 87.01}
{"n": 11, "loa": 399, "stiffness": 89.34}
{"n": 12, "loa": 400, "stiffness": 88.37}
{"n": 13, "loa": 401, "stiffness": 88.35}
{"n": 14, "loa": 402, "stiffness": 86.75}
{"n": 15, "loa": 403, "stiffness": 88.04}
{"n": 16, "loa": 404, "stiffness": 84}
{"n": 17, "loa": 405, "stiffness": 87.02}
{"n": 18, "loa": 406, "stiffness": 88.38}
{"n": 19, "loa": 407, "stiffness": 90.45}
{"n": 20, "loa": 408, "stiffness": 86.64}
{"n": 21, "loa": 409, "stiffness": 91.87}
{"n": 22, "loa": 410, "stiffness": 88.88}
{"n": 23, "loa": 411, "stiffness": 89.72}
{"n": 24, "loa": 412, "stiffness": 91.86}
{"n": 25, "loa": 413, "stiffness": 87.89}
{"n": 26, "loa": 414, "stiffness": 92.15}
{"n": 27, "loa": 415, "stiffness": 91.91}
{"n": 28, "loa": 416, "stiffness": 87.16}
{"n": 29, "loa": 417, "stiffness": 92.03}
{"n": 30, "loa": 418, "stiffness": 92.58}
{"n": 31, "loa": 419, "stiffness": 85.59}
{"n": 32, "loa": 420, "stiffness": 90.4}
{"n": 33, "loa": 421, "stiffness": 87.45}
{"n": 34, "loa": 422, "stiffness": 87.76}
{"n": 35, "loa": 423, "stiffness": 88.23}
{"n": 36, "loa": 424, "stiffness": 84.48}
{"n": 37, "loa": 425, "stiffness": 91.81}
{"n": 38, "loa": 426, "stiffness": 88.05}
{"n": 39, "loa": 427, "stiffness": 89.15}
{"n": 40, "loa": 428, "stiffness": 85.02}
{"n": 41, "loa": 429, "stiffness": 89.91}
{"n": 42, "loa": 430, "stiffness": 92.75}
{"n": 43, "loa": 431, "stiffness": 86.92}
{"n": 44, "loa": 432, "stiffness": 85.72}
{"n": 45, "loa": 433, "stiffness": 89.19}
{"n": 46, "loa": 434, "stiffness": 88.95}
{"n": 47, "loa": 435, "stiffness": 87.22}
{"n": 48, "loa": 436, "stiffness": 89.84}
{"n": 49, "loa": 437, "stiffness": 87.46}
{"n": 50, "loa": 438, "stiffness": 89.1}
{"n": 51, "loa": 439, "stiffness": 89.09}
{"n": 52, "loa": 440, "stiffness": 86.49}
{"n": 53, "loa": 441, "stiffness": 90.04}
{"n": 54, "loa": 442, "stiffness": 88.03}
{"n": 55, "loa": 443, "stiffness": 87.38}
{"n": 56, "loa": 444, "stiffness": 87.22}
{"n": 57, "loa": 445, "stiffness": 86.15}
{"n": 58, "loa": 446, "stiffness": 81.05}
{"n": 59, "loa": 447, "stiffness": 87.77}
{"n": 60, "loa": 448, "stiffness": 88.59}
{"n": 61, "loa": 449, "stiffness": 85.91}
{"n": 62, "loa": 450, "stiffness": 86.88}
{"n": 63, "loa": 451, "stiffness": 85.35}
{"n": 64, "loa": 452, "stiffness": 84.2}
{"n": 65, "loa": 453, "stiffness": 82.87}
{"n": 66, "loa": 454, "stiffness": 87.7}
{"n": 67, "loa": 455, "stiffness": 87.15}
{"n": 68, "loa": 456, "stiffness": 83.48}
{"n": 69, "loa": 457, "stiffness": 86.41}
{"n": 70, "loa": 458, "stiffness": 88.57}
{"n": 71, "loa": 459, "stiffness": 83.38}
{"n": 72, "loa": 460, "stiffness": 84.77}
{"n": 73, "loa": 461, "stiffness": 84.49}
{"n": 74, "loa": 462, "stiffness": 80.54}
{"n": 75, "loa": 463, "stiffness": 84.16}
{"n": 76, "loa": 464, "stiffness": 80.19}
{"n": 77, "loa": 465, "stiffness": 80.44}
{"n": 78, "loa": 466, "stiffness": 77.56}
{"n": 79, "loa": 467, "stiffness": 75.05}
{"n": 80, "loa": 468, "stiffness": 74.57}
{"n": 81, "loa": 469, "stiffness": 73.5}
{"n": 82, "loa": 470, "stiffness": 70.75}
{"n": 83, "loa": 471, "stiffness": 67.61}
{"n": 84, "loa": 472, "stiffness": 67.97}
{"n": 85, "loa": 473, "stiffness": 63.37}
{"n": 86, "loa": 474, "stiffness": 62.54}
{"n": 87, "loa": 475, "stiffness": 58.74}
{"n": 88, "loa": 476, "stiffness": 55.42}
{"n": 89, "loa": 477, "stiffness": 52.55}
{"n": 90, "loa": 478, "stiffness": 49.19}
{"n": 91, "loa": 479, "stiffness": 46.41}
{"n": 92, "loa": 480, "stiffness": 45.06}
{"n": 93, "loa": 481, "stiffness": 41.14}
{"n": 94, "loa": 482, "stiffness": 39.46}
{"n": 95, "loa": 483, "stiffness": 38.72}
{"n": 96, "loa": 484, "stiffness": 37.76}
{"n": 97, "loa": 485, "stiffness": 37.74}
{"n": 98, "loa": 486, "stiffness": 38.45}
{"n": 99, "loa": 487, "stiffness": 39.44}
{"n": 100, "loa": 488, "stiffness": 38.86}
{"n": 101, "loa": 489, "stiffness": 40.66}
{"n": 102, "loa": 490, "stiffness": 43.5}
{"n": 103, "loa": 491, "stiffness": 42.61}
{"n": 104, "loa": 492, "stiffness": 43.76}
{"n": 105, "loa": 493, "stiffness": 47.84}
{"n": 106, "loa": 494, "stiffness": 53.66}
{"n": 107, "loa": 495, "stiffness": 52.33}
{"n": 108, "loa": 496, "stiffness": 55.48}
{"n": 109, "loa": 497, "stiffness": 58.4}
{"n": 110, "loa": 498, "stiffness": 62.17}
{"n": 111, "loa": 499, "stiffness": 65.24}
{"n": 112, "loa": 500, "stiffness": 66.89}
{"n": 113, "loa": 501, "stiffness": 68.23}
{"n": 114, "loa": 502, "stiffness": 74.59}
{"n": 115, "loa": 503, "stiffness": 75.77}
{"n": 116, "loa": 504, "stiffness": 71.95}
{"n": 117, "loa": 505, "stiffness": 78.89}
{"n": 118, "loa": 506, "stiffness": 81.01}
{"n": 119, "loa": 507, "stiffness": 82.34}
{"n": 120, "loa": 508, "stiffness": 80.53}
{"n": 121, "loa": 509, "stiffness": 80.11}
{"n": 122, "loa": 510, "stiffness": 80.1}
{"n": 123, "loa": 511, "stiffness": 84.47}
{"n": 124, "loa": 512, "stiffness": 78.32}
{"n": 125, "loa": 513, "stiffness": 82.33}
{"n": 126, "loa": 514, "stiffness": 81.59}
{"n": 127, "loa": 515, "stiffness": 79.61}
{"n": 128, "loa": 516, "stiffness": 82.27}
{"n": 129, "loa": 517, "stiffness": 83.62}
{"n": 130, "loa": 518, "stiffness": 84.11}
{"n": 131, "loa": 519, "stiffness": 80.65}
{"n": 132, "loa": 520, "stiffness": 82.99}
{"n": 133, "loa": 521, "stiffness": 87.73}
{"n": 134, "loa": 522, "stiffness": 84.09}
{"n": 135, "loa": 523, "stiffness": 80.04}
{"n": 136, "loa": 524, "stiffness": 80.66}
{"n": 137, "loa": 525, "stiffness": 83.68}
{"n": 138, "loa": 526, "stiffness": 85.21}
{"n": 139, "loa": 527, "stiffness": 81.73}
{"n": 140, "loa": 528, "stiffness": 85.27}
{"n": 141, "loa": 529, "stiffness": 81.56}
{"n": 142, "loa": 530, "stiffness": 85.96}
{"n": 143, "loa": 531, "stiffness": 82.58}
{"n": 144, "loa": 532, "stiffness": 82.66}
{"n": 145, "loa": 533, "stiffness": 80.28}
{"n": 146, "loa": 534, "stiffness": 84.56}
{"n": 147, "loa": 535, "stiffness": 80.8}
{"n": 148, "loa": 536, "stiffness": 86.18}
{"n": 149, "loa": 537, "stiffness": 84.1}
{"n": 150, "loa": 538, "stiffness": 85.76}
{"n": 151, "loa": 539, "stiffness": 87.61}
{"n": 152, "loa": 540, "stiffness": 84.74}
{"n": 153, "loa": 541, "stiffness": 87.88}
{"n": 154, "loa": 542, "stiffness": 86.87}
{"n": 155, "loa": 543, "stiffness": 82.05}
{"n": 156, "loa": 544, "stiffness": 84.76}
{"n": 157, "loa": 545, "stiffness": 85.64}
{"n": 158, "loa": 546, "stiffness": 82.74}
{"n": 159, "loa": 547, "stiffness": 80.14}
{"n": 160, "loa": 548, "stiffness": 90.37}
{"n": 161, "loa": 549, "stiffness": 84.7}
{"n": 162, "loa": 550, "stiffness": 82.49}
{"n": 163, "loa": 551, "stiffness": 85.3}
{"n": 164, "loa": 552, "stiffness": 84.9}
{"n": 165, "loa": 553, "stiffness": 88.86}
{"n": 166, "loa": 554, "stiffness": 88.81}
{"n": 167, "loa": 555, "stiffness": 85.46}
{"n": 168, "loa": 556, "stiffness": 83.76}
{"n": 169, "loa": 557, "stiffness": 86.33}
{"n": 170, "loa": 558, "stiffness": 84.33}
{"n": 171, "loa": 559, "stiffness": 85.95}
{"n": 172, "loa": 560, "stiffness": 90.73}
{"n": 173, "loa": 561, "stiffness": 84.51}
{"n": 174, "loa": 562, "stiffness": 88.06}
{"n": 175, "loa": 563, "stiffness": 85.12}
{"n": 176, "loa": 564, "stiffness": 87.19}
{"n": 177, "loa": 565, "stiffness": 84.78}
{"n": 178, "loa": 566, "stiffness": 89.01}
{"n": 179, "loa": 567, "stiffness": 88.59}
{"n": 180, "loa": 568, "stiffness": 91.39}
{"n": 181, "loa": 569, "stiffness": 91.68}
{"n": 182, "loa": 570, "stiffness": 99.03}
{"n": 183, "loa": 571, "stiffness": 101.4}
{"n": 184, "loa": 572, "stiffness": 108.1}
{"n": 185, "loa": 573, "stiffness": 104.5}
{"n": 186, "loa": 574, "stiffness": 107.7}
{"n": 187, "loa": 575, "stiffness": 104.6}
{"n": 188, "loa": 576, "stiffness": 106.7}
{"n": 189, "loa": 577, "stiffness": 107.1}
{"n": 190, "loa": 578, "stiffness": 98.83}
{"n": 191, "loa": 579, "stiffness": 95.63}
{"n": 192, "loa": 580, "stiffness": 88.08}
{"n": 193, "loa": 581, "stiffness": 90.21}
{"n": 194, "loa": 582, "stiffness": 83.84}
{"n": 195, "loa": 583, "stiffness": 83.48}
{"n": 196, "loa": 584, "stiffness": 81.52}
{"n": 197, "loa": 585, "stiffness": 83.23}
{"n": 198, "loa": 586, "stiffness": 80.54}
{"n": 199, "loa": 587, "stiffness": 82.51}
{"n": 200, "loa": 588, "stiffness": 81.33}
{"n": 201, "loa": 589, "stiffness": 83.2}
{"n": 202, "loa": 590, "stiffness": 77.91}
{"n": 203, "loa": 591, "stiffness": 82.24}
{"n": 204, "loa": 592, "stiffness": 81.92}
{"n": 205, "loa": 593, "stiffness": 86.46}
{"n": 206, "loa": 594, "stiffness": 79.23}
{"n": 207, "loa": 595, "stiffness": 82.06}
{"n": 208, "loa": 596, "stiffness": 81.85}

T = 6.07 N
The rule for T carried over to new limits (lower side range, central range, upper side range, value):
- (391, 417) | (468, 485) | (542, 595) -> 6.5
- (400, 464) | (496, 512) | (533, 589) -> 2.6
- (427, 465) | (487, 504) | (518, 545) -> 5.9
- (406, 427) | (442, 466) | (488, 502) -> -4.1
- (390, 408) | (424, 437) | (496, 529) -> -0.5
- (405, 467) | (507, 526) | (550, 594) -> 1.4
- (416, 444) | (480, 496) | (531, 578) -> 8.3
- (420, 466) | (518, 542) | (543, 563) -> 0.5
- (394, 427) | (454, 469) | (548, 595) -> 1.1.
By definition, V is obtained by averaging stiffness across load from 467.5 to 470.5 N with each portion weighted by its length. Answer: 72.9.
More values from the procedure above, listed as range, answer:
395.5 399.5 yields 88.4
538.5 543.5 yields 85.8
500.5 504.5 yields 72.6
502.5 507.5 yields 78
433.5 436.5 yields 88.7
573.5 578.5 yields 105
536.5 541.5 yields 86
